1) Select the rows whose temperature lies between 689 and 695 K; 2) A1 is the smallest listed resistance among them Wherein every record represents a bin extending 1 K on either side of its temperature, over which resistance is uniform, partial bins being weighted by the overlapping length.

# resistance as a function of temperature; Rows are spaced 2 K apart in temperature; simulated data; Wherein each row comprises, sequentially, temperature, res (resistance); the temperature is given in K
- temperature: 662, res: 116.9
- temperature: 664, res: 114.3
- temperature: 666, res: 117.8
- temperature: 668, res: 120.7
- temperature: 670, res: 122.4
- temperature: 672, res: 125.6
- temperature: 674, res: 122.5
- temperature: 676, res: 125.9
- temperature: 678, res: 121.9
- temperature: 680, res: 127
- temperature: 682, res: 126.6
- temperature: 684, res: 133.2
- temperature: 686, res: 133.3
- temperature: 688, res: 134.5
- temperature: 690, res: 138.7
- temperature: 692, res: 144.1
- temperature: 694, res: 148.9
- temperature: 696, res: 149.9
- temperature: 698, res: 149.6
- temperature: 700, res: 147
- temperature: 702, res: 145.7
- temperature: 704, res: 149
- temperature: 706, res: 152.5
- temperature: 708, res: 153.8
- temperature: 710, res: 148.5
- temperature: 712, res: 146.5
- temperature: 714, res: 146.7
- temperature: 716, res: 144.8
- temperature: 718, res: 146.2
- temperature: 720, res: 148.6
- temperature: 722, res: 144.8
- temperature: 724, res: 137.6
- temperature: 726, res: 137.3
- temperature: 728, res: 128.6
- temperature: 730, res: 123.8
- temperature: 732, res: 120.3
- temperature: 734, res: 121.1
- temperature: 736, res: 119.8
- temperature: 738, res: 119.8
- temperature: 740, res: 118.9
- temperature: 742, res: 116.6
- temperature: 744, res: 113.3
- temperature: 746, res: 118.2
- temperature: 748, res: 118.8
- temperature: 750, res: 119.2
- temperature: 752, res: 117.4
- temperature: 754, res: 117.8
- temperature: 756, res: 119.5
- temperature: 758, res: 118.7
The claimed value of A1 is 138.7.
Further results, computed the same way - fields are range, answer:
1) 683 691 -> 133.2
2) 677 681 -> 121.9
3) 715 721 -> 144.8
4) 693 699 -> 148.9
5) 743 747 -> 113.3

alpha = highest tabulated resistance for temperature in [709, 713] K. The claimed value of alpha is 148.5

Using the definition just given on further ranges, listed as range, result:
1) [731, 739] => 121.1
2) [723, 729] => 137.6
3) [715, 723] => 148.6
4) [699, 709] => 153.8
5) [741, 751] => 119.2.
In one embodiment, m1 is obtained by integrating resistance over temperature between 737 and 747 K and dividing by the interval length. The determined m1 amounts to 117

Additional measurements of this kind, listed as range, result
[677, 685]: 127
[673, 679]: 123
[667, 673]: 123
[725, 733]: 128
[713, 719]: 146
